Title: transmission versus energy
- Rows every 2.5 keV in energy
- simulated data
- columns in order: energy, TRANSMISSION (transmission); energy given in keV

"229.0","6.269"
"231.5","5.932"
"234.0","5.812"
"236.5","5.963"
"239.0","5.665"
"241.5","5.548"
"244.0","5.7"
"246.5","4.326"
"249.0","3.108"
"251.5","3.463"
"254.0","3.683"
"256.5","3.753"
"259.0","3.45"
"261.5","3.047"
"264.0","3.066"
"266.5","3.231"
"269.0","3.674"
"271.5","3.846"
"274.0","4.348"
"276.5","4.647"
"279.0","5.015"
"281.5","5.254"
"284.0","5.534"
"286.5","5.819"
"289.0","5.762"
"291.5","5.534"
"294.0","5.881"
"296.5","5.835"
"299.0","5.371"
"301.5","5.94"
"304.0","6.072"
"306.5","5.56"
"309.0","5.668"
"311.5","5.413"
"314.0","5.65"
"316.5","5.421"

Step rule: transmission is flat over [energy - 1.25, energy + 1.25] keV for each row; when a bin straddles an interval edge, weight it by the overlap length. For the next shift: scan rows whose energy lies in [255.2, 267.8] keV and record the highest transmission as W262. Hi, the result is 3.753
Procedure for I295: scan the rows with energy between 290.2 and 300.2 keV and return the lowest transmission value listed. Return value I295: 5.371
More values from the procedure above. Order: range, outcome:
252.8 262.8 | 3.047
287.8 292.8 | 5.534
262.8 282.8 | 3.066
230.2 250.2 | 3.108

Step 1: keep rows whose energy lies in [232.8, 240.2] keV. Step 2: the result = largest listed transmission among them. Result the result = 5.963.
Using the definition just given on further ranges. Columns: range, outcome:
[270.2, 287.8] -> 5.819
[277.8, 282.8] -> 5.254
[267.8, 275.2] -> 4.348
